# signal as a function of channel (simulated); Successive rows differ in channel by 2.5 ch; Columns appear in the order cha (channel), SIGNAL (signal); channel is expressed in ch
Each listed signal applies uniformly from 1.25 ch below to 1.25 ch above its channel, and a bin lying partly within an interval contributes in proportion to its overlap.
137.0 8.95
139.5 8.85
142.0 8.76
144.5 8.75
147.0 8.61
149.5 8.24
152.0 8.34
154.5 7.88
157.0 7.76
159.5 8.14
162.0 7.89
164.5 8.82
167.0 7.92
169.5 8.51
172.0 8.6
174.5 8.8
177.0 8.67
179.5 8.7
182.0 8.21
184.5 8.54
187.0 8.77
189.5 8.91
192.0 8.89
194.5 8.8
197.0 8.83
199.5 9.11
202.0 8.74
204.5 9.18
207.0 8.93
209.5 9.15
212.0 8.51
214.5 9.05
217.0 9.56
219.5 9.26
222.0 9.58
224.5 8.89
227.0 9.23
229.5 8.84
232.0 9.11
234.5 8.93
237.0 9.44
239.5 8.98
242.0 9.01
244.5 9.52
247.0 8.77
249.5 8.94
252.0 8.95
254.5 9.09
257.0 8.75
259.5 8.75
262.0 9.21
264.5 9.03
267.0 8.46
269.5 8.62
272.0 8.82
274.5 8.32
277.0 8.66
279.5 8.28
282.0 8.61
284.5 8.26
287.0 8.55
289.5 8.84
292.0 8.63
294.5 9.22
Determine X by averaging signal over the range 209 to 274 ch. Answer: 9.01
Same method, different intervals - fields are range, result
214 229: 9.25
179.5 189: 8.56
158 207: 8.64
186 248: 9.04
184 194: 8.8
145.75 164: 8.15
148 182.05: 8.33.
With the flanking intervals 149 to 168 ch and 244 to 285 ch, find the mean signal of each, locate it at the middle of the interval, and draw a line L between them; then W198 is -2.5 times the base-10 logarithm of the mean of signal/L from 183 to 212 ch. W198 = -0.06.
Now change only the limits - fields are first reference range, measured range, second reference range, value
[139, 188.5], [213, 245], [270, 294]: -0.08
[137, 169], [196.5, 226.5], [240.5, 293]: -0.06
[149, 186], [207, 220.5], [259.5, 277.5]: -0.07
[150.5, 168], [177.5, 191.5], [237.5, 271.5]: -0.04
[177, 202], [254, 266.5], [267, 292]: -0.04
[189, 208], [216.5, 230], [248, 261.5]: -0.04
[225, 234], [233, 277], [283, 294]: -0.01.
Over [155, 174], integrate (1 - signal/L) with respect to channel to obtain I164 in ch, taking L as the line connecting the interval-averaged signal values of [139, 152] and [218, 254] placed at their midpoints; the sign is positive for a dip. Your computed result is 1.0 ch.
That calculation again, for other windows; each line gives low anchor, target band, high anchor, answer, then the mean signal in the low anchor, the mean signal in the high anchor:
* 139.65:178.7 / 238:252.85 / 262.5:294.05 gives -0.8 ch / 8.4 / 8.62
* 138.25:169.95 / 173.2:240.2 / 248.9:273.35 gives -2.8 ch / 8.34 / 8.86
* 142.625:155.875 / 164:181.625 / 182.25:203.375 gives 0.1 ch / 8.38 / 8.8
